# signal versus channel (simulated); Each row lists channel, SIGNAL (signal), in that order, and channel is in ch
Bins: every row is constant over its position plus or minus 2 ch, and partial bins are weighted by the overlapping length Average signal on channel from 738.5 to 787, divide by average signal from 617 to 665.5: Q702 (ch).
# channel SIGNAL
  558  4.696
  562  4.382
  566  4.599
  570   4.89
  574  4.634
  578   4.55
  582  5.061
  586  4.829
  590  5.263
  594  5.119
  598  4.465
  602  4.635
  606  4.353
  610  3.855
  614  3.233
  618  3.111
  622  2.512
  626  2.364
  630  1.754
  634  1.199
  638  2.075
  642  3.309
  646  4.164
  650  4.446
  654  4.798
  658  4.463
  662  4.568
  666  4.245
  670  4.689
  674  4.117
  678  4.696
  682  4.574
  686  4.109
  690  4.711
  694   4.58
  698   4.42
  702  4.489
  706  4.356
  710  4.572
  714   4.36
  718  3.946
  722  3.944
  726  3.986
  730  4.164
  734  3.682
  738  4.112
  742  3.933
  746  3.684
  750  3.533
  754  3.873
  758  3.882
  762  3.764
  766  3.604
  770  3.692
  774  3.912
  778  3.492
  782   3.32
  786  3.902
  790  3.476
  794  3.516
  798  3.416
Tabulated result 1.14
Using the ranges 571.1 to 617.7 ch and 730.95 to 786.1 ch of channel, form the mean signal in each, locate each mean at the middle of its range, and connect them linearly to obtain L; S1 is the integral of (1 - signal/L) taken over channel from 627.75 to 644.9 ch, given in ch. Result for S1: 8.38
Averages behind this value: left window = 4.5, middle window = 2.2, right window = 3.74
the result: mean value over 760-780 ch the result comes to 3.69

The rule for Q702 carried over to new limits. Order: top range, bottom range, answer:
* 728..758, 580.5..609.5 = 0.81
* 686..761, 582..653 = 1.13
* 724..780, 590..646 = 1.14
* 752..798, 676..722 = 0.83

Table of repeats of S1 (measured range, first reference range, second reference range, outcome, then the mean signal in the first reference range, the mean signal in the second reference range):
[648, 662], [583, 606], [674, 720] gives 0.06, 4.83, 4.42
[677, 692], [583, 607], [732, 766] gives -1.03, 4.81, 3.8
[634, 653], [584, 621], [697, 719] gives 4.35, 4.27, 4.37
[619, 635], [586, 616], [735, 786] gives 8.34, 4.44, 3.74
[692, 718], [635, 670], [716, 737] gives -3.06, 3.97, 3.95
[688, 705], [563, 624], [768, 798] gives -2.58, 4.34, 3.6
